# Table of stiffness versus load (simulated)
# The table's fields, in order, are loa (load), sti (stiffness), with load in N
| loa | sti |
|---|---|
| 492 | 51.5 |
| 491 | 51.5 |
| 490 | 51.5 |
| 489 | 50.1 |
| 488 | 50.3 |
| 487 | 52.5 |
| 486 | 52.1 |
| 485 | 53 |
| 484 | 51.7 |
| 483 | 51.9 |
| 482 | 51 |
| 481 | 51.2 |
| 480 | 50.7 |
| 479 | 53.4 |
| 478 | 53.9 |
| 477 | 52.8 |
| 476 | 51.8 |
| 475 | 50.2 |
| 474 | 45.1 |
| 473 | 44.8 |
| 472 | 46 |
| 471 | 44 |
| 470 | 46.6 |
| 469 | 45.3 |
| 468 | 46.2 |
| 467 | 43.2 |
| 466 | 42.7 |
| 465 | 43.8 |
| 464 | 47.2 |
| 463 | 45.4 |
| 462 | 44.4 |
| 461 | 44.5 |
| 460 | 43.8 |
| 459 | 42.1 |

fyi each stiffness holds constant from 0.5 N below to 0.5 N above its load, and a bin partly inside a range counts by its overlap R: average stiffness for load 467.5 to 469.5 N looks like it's 45.8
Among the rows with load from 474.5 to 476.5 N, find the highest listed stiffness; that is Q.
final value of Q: 51.8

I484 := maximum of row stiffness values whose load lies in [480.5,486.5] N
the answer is 53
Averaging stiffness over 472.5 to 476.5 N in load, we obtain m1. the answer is 48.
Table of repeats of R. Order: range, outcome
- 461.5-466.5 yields 44.7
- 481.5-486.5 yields 51.9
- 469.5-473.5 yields 45.4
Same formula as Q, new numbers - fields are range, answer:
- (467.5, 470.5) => 46.6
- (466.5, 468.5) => 46.2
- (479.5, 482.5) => 51.2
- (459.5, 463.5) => 45.4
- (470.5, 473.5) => 46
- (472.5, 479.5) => 53.9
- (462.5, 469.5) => 47.2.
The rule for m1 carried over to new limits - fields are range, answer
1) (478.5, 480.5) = 52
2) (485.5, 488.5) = 51.6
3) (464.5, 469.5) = 44.2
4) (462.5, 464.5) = 46.3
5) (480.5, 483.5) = 51.4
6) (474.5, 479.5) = 52.4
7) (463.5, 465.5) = 45.5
